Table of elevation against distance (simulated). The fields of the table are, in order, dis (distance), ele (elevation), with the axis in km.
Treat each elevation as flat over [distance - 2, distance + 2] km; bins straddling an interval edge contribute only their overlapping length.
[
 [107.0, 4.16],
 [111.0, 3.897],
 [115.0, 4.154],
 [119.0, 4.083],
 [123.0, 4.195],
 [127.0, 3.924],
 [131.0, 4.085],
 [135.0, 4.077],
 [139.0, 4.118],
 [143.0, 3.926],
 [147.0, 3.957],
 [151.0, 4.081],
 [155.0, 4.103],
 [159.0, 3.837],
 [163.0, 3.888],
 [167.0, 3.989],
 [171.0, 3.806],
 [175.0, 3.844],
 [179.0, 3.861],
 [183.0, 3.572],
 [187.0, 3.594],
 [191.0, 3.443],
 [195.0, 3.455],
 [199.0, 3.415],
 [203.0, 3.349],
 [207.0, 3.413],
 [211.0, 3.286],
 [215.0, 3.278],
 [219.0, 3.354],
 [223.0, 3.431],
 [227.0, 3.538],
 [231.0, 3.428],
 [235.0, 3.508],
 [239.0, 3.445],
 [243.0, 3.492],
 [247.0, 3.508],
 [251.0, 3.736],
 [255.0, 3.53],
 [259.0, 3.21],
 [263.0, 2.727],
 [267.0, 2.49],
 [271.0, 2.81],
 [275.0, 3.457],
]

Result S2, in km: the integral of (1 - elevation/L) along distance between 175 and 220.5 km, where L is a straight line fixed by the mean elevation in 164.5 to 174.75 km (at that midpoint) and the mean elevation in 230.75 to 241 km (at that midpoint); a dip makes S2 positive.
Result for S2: 2.9 km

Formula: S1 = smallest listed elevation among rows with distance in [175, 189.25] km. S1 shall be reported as 3.572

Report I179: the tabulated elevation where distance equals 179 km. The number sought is 3.861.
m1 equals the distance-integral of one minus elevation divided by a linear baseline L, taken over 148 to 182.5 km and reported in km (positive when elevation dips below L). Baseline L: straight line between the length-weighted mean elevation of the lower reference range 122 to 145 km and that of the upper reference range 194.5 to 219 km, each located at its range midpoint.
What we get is -1.49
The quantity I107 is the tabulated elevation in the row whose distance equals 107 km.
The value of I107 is 4.16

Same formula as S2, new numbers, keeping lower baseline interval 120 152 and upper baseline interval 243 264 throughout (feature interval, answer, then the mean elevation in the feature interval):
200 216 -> 1.32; 3.34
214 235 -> 0.74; 3.42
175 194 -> 0.71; 3.63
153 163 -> -0.08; 3.95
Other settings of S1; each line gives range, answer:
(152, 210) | 3.349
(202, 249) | 3.278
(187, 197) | 3.443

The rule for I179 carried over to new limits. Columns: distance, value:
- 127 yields 3.924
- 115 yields 4.154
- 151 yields 4.081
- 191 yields 3.443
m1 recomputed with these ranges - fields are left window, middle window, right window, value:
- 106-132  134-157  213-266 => -0.74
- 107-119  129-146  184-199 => -0.73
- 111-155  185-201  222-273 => 0.79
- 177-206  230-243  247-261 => 0.13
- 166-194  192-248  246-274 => 0.02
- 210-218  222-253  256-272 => -4.33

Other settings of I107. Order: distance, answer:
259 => 3.21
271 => 2.81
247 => 3.508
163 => 3.888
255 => 3.53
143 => 3.926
